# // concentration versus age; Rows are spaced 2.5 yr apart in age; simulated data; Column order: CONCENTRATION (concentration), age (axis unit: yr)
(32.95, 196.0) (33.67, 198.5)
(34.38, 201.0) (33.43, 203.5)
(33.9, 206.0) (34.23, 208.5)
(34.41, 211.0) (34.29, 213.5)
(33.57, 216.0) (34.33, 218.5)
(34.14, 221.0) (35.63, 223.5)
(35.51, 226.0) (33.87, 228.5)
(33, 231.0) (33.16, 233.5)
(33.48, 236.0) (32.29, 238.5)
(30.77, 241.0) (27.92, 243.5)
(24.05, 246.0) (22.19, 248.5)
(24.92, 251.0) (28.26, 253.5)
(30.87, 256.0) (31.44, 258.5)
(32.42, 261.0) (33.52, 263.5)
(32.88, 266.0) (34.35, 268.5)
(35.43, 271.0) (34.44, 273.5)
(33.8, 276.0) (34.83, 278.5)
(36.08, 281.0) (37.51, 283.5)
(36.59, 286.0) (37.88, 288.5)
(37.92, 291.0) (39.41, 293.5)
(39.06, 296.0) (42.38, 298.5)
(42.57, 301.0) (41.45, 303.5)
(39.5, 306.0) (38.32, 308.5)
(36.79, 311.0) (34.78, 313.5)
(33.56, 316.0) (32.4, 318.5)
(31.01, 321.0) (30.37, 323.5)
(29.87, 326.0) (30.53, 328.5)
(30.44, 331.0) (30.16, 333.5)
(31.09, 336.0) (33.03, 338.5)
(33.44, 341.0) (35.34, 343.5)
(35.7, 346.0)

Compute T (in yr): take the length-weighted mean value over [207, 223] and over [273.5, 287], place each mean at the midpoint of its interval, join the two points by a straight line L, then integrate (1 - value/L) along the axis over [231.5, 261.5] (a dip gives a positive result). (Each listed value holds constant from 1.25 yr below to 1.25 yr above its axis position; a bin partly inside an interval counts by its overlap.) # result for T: 4.78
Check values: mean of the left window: 34.2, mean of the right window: 35.6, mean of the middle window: 29.3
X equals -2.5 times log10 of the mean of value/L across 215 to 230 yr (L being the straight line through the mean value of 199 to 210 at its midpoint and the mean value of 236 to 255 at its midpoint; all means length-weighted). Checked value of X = -0.11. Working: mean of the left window 34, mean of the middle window 34.5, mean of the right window 27.7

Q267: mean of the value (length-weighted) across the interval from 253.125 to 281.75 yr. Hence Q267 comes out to 33.3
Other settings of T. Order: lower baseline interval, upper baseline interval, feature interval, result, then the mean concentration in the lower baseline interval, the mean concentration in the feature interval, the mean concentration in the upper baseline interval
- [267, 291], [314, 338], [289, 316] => -4.4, 35.7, 38.9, 31.2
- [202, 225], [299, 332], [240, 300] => 2.3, 34.2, 33.3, 34.9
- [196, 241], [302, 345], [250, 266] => 1.5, 33.8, 30.5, 33.7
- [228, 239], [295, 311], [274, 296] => 0.9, 33.2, 36.8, 40.3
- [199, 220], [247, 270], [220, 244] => -0.6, 34.1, 33.1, 30.1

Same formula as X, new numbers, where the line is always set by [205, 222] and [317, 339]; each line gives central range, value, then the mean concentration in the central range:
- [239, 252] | 0.252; 26.4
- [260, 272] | -0.034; 33.7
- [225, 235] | -0.005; 33.8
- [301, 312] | -0.243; 39.5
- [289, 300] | -0.237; 39.6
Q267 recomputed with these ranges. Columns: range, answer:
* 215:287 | 32.4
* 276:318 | 37.8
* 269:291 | 35.9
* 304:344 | 33.3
